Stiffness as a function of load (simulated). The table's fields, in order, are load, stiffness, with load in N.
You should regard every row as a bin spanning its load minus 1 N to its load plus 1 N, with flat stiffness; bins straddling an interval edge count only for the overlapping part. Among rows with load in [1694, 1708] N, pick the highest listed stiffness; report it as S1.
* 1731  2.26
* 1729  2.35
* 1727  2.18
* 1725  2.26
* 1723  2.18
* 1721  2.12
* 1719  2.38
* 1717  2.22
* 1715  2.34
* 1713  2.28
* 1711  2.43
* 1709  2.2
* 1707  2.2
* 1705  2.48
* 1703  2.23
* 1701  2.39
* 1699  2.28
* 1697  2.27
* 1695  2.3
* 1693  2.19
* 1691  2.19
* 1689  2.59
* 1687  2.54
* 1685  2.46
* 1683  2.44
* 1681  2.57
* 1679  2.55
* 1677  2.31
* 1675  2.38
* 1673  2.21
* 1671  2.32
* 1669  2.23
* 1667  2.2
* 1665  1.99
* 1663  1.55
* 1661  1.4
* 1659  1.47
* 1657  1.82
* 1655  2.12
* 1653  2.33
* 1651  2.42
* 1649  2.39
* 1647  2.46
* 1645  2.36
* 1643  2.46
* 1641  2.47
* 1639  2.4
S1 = 2.48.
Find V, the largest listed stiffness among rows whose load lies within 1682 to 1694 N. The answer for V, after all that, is 2.59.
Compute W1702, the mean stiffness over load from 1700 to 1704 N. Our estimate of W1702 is 2.31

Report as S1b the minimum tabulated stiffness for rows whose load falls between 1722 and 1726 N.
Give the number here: 2.18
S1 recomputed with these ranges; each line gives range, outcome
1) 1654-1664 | 2.12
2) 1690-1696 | 2.3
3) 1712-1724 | 2.38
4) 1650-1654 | 2.42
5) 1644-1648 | 2.46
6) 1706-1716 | 2.43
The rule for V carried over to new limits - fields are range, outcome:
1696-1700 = 2.28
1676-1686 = 2.57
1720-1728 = 2.26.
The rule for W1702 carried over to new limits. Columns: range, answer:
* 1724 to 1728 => 2.22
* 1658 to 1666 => 1.6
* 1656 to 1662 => 1.56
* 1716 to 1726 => 2.23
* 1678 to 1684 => 2.52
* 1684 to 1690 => 2.53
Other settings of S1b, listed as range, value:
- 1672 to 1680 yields 2.21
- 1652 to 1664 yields 1.4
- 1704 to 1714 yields 2.2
